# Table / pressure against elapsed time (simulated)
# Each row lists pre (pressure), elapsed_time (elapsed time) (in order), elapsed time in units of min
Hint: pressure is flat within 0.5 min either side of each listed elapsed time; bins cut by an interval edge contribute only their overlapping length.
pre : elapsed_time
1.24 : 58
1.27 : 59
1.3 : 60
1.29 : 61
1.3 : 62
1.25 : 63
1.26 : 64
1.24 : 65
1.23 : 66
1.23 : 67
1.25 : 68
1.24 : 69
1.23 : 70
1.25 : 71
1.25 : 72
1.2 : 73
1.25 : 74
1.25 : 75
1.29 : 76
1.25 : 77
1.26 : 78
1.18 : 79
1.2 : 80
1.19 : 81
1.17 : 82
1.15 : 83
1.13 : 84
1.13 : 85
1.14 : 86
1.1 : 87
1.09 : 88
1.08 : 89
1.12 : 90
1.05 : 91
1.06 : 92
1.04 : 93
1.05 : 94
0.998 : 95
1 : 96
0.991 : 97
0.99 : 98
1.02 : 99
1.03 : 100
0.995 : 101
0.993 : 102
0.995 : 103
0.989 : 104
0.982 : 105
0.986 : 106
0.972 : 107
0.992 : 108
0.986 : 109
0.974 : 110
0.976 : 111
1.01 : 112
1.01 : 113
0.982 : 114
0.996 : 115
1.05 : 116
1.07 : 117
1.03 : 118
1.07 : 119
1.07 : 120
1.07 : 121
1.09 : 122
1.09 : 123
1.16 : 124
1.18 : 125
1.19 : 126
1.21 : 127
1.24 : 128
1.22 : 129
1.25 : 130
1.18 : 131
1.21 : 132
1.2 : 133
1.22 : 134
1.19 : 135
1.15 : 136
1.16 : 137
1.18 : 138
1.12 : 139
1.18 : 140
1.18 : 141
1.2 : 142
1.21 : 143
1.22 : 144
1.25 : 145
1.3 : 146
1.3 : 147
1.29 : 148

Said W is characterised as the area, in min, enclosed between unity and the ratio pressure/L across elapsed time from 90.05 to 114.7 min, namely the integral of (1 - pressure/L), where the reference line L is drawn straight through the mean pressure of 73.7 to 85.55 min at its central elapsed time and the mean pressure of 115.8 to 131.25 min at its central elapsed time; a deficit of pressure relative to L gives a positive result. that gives 3.5 min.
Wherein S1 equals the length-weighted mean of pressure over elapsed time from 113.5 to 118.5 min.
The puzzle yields 1.03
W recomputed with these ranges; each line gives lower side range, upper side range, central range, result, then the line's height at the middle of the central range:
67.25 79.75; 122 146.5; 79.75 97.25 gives 1.9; 1.23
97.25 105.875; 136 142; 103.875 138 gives -0.3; 1.09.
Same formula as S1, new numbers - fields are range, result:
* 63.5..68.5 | 1.24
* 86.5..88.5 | 1.1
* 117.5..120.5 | 1.06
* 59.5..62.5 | 1.3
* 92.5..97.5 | 1.02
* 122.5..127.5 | 1.17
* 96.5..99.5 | 1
